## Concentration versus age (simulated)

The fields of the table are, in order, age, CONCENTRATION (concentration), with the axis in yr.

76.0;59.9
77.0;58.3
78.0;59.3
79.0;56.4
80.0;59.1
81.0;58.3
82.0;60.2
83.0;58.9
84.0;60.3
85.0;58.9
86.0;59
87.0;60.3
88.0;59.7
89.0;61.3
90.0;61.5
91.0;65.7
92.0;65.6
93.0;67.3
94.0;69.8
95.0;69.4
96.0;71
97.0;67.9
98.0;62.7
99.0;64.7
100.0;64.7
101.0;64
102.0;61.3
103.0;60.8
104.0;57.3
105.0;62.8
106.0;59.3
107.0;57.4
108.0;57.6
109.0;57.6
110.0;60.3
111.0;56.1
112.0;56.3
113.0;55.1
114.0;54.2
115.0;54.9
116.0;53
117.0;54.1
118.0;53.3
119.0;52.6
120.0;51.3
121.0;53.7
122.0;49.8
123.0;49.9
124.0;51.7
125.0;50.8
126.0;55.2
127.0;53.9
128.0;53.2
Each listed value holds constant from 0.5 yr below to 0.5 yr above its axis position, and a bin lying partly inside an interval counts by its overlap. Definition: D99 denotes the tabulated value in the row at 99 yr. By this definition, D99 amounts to 64.7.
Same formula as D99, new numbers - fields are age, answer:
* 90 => 61.5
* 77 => 58.3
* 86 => 59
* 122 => 49.8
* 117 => 54.1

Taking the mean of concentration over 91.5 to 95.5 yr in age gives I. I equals 68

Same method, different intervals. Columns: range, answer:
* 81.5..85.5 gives 59.6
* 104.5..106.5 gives 61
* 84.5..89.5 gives 59.8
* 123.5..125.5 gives 51.2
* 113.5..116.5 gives 54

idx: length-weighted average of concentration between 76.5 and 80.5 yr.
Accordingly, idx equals 58.3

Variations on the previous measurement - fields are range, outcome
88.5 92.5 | 63.5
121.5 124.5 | 50.5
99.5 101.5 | 64.3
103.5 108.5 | 58.9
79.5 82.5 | 59.2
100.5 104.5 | 60.8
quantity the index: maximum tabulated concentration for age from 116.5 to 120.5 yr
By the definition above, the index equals 54.1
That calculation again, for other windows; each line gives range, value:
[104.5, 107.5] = 62.8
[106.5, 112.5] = 60.3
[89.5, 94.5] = 69.8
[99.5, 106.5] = 64.7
